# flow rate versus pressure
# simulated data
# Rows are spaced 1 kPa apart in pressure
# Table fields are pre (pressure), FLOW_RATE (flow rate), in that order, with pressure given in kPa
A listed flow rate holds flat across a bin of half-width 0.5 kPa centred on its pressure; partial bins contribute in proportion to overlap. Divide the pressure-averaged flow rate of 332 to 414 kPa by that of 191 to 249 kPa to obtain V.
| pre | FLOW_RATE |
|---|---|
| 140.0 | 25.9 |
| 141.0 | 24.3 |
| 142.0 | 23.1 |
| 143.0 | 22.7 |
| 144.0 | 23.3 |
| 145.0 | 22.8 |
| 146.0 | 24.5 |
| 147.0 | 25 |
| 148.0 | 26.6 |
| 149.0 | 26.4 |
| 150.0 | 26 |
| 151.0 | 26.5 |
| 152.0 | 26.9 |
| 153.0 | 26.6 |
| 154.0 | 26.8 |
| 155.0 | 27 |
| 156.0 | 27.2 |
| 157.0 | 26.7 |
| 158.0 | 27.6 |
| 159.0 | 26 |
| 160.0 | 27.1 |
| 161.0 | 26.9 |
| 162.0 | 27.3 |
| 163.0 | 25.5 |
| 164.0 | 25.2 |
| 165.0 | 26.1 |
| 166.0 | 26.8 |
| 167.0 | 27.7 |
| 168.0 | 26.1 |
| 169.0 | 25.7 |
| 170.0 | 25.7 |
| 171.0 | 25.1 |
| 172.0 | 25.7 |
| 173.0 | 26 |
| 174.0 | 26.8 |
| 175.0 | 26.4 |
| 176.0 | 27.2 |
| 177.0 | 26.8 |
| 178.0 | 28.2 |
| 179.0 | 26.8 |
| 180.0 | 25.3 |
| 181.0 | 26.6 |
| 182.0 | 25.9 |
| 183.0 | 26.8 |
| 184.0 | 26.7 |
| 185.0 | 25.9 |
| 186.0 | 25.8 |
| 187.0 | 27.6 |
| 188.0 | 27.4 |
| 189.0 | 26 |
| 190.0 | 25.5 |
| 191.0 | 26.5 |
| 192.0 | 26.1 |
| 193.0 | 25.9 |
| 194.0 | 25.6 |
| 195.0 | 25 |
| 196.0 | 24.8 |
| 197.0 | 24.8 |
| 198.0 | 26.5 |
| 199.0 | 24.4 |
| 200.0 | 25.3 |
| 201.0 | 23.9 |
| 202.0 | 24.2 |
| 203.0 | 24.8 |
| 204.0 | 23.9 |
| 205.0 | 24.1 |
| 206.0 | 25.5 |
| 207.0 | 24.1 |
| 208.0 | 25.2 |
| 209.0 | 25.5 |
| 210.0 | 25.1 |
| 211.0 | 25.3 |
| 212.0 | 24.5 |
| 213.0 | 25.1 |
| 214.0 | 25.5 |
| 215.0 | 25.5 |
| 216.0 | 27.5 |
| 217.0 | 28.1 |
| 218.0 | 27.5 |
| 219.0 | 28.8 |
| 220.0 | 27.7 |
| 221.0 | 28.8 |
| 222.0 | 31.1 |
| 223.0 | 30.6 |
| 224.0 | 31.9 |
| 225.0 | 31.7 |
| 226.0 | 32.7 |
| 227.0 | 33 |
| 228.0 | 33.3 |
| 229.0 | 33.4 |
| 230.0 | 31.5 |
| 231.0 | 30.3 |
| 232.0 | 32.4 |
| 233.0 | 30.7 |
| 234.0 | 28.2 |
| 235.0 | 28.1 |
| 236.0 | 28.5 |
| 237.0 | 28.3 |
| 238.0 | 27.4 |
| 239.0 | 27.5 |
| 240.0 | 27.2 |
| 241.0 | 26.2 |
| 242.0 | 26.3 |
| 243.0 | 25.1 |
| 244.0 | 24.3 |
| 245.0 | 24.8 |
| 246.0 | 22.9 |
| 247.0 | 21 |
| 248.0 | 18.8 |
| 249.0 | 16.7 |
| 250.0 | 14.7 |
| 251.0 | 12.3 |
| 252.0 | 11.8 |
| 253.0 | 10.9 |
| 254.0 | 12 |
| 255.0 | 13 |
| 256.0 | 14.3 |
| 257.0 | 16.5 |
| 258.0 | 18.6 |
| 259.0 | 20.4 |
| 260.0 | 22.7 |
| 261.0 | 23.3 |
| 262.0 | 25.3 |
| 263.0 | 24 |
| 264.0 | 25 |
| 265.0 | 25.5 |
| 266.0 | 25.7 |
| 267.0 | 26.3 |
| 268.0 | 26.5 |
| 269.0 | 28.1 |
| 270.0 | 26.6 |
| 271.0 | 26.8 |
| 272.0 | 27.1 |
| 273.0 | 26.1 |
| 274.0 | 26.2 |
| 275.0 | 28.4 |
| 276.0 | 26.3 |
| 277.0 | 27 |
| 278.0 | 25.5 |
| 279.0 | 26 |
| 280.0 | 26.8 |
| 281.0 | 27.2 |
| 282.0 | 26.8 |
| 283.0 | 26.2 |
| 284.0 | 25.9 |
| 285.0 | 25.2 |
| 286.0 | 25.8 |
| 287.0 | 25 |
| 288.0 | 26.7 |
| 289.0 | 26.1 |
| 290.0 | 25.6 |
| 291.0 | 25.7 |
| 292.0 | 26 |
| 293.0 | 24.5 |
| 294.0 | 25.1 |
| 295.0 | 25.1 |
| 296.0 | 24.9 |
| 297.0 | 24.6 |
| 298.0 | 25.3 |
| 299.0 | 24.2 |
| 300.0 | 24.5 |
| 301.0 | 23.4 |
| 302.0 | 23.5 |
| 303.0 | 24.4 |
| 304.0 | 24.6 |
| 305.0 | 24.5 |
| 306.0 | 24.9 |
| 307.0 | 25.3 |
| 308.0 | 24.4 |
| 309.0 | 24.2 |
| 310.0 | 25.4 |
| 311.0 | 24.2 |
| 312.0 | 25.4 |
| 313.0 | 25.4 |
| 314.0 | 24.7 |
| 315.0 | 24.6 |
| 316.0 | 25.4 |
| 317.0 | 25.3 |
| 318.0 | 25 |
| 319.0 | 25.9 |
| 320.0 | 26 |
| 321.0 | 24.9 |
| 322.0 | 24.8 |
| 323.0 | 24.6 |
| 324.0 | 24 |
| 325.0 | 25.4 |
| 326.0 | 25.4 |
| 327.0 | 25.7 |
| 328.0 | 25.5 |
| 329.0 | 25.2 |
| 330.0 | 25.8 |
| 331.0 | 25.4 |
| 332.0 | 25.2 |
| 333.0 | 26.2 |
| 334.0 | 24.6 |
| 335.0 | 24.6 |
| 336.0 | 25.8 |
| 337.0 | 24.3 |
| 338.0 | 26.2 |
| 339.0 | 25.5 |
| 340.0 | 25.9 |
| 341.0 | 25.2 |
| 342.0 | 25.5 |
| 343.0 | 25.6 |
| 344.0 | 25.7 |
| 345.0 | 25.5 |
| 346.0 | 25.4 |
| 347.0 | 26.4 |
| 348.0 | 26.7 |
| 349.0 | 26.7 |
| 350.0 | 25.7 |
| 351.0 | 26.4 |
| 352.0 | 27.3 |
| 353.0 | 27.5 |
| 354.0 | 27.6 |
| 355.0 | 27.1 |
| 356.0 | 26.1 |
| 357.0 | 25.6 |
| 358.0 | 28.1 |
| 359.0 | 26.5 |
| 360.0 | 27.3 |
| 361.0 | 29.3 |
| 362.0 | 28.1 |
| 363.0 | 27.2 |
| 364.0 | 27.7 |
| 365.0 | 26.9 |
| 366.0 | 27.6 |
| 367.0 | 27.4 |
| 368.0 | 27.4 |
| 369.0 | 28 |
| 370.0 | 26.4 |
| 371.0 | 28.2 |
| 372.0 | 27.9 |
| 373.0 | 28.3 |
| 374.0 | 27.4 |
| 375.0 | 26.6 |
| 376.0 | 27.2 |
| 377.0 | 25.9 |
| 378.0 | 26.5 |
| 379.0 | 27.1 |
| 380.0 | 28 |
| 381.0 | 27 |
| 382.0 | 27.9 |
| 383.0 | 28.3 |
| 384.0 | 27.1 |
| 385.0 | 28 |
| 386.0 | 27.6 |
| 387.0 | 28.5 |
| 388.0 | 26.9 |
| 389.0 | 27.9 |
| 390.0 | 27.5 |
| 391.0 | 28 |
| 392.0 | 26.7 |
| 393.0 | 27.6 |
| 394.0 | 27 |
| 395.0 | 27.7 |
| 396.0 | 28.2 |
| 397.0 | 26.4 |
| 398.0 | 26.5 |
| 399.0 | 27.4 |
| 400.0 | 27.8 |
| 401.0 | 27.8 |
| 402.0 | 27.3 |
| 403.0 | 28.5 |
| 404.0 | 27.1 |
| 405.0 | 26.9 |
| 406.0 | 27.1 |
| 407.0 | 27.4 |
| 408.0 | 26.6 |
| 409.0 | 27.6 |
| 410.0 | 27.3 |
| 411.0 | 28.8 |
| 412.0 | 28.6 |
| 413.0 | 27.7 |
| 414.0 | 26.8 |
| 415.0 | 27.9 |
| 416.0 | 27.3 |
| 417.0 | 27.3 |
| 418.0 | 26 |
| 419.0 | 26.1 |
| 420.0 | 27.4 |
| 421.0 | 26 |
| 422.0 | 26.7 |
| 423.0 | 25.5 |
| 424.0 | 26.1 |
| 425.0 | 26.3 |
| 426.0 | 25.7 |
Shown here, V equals 1.01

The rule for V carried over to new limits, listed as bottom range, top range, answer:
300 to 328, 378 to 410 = 1.10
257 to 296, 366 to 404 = 1.08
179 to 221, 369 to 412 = 1.06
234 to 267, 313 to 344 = 1.16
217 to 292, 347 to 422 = 1.08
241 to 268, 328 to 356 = 1.27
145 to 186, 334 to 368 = 1.00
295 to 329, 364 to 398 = 1.10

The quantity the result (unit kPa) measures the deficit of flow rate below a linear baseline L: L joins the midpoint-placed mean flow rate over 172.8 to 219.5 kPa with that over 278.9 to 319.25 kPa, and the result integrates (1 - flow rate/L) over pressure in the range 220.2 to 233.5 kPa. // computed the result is -3.0 kPa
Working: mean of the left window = 25.9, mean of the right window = 25.2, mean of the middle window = 31.6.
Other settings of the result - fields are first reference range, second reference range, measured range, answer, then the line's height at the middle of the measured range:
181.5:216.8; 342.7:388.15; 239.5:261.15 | 5.66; 26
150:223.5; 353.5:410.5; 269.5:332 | 3.46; 26.9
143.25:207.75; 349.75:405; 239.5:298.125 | 6.93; 26.6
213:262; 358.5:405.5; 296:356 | 2.56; 26.5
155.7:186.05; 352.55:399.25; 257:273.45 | 1.38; 26.9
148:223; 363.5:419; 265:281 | 0.08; 26.7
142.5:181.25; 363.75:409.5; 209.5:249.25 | -1.70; 26.5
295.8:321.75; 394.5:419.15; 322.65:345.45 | 0.11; 25.5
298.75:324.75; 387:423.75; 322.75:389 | -1.63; 25.9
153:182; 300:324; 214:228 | -2.02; 25.9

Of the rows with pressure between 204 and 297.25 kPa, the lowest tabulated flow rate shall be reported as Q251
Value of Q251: 10.9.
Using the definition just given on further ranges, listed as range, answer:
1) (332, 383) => 24.3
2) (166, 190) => 25.1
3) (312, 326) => 24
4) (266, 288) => 25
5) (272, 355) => 23.4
